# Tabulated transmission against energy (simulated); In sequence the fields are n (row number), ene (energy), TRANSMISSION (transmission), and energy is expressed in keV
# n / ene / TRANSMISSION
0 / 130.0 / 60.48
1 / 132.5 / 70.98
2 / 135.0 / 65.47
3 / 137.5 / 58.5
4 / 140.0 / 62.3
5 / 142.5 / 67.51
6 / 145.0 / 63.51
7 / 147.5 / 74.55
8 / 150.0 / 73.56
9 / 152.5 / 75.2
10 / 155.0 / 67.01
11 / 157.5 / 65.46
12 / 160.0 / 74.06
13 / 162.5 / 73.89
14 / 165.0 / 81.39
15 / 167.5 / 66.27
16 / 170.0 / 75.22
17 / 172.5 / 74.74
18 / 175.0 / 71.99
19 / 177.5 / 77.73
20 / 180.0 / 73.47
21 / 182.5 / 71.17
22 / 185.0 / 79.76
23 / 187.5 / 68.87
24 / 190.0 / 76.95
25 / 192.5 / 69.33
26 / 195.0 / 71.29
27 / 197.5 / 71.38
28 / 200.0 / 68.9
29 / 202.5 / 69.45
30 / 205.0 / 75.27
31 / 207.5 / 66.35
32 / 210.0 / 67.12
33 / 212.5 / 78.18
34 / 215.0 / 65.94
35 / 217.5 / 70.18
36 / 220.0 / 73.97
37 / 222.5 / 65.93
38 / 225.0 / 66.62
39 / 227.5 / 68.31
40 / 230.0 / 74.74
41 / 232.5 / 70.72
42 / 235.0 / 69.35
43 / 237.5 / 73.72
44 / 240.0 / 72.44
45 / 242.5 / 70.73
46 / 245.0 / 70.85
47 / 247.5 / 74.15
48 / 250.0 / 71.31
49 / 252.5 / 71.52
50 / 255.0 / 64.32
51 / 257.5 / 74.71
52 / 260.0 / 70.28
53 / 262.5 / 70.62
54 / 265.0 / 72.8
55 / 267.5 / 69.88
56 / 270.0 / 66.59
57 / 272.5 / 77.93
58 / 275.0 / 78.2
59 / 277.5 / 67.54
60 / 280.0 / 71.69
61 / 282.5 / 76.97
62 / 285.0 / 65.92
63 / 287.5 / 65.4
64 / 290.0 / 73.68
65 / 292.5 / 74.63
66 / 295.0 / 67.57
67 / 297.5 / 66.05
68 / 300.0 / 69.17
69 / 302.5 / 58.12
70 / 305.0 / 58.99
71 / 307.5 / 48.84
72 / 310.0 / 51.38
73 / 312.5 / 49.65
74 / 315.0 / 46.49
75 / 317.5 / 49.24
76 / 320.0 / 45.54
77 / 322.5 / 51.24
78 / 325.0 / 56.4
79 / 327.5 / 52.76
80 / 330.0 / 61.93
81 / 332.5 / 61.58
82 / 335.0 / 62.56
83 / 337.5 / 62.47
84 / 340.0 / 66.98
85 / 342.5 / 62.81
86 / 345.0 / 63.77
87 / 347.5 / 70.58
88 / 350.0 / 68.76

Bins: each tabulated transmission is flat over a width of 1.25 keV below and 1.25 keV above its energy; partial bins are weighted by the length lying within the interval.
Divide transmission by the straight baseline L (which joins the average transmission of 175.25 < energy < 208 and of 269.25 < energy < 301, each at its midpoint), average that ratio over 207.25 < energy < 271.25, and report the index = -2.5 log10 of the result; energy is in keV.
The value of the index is 0.018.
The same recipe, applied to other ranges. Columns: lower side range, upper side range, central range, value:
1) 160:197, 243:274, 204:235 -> 0.03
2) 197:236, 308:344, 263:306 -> -0.14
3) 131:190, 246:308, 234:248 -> -0.03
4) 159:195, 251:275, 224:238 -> 0.03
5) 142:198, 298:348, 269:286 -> -0.17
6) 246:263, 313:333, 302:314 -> 0.08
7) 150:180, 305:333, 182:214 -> -0.05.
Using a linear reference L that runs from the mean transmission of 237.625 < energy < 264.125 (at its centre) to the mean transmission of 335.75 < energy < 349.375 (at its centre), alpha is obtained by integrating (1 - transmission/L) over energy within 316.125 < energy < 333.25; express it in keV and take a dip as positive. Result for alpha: 3.3 keV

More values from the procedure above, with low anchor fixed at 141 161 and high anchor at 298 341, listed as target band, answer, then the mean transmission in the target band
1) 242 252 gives -1.6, 71.8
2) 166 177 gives -0.7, 72.7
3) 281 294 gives -2.8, 71.3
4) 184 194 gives -1.0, 73.5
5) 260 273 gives -2.3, 71.1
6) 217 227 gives -0.8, 69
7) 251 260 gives -1.3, 70.2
